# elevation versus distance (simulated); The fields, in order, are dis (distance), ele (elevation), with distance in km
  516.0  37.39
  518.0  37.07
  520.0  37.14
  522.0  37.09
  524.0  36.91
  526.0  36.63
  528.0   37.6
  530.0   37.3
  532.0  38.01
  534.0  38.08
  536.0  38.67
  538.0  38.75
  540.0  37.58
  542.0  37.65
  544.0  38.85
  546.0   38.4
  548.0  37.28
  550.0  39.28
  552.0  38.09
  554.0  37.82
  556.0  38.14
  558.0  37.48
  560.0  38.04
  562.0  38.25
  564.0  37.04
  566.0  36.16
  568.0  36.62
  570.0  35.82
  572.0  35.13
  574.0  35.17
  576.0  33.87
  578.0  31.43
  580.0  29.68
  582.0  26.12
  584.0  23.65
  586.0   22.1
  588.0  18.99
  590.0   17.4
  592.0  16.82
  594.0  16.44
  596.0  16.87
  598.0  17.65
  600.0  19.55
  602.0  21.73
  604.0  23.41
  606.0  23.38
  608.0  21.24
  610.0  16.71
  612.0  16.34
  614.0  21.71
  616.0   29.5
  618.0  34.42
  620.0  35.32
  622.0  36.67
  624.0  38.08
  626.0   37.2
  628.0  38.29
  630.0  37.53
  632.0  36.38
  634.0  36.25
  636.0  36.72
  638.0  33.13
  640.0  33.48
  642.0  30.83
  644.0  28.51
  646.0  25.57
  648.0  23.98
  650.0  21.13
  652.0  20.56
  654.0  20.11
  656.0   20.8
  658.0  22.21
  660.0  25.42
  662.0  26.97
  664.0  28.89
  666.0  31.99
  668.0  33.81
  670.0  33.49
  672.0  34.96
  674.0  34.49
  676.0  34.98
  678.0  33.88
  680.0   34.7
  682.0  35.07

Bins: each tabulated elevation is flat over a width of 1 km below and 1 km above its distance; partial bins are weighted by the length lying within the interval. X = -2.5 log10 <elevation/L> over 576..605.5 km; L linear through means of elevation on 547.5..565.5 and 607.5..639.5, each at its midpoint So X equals 0.500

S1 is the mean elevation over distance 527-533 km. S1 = 37.6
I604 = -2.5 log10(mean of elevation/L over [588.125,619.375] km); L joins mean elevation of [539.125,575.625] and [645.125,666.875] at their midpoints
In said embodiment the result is 0.42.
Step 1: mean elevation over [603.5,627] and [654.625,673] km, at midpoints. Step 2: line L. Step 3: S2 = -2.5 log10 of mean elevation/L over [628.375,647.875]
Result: -0.17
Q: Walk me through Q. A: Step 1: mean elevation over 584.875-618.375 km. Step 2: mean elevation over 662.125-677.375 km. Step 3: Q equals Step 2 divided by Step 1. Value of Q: 1.60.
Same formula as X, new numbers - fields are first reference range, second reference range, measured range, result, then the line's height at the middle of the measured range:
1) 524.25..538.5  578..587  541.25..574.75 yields -0.18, 31.7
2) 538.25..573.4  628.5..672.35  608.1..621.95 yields 0.23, 32.3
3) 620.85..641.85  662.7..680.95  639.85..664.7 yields 0.36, 34.7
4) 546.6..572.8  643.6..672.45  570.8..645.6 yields 0.14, 31.9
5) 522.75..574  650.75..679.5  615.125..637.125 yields -0.14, 31.7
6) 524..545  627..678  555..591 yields 0.12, 35.3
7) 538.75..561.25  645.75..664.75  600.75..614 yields 0.42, 30.1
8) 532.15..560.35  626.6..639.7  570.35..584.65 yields 0.20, 37.5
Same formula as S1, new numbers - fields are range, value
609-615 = 18.3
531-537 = 38.3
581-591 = 21.7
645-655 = 22.3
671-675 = 34.7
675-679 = 34.4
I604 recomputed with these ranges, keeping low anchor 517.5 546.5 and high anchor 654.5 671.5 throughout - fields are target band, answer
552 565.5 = -0.06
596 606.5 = 0.49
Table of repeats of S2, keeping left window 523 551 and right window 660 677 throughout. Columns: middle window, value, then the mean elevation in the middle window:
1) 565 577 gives 0.03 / 35.5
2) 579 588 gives 0.41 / 24.7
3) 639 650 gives 0.19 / 27.8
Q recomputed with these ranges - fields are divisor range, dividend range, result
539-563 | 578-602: 0.55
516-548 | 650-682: 0.77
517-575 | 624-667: 0.79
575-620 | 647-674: 1.17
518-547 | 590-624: 0.62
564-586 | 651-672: 0.84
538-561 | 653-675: 0.75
